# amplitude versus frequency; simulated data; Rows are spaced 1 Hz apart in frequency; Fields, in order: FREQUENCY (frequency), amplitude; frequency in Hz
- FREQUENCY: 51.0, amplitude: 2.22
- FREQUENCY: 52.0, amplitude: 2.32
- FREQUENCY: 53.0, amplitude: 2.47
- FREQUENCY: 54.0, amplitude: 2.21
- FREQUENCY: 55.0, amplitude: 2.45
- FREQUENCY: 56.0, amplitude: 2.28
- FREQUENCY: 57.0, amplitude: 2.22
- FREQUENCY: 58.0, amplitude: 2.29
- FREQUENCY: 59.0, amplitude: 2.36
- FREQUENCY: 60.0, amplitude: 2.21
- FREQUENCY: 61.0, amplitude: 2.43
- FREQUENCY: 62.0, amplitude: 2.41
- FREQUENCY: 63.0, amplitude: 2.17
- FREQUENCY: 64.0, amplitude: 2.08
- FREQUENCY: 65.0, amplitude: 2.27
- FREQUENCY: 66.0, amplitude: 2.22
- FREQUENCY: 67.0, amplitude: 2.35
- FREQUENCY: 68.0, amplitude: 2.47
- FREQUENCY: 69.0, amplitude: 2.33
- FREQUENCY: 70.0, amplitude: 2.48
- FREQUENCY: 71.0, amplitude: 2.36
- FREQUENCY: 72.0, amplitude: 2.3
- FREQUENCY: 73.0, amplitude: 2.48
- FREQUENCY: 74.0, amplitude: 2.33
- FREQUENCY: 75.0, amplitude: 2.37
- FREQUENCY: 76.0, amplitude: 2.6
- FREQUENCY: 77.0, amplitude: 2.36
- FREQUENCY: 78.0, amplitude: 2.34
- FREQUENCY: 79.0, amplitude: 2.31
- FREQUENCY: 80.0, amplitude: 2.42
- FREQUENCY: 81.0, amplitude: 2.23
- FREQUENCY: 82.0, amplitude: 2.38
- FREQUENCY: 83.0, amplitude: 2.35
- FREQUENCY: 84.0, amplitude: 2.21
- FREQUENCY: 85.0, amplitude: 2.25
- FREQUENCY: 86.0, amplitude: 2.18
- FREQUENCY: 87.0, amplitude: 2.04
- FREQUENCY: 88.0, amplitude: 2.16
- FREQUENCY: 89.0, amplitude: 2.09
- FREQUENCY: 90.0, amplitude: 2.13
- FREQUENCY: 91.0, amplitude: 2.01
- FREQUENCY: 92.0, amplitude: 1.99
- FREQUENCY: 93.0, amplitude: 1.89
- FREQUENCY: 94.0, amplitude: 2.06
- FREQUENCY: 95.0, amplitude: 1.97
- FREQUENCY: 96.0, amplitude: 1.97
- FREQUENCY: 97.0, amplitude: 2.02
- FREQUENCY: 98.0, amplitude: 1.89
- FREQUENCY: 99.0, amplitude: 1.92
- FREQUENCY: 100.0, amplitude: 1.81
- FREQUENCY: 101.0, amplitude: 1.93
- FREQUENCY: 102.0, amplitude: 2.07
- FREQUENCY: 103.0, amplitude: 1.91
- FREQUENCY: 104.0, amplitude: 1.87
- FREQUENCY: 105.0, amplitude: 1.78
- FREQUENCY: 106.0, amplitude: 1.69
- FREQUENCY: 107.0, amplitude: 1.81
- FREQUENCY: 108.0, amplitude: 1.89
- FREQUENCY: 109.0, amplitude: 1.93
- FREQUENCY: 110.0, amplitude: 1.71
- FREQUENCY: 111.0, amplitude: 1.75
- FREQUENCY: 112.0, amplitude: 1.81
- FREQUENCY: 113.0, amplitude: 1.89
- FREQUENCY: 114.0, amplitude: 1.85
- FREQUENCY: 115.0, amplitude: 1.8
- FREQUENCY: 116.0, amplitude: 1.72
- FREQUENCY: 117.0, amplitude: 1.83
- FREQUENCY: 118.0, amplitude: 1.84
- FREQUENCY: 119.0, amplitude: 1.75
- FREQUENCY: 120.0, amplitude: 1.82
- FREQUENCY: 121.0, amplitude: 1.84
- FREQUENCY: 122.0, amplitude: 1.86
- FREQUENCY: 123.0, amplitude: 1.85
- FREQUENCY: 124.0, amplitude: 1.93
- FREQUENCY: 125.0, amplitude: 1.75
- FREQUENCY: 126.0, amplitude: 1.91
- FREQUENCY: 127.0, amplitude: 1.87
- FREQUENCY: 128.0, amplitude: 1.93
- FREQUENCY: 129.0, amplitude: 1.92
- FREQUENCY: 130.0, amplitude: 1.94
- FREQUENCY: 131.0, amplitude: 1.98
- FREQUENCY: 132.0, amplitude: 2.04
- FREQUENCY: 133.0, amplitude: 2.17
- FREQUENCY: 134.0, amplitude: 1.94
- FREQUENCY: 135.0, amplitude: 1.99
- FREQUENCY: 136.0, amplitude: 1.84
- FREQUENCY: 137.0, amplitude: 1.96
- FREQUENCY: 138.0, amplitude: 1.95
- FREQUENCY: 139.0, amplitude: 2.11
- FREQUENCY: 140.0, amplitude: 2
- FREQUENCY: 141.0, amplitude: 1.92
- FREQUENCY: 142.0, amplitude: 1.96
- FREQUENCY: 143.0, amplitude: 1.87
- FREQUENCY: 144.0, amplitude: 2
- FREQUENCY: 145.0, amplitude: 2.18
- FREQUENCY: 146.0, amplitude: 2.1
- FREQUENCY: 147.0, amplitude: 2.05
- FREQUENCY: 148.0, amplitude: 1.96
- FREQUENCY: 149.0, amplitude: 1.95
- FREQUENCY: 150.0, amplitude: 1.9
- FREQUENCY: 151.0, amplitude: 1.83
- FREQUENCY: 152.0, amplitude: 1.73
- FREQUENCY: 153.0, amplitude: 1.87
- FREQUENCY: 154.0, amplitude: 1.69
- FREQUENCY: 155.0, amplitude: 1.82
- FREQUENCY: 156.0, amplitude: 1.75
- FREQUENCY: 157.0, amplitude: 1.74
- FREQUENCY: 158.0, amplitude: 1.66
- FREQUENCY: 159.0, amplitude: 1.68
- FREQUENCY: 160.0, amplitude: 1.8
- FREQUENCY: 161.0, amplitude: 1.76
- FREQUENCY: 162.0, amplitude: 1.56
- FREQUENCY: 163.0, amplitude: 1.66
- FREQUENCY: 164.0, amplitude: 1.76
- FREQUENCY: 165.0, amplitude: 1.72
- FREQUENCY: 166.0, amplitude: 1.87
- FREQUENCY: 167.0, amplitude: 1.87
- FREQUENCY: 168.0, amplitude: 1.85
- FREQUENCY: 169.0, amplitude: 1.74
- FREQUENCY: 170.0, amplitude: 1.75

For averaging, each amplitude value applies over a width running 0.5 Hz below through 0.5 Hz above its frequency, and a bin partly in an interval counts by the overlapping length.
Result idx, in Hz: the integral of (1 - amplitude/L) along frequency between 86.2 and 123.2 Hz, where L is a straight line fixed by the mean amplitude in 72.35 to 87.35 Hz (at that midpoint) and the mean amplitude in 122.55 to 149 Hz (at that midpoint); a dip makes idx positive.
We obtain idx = 4.6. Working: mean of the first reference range 2.33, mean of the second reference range 1.97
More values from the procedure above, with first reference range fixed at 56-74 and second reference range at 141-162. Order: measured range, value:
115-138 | 1.1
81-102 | 1.1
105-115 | 1.3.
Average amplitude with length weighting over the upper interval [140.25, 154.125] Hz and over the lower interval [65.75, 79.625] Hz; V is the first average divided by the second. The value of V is 0.81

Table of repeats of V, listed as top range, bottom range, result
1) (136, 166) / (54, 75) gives 0.80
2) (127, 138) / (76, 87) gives 0.85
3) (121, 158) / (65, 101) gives 0.87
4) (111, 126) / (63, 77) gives 0.78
